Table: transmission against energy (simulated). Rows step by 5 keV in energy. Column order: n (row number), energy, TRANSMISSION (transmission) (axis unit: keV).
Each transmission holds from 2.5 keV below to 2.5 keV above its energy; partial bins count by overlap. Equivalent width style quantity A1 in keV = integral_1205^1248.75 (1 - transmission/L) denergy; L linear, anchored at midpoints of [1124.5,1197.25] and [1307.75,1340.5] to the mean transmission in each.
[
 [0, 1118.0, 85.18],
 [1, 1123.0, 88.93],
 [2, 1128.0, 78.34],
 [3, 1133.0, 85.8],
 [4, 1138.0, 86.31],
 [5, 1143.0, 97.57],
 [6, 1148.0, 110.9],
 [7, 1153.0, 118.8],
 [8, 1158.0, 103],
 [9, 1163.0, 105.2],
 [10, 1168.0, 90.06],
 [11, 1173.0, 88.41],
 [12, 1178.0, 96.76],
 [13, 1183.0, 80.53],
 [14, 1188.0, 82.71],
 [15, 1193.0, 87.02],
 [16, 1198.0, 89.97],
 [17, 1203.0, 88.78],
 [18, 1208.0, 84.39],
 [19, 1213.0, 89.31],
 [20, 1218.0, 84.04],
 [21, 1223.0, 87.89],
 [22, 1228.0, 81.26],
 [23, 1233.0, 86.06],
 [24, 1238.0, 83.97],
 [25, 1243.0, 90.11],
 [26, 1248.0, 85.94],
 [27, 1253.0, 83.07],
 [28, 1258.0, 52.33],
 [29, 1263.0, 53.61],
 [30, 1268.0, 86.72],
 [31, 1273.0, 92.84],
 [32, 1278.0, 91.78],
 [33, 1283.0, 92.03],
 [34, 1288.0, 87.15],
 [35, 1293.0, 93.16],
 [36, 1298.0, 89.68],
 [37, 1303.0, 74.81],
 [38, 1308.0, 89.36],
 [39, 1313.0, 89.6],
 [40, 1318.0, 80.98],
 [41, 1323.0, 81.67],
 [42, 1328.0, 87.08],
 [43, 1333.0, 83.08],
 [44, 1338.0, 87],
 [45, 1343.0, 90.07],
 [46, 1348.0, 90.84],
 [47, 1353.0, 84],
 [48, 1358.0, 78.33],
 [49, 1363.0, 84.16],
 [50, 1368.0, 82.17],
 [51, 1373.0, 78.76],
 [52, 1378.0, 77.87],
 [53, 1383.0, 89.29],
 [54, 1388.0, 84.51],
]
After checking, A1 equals 2.1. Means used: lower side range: 93.5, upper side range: 85.3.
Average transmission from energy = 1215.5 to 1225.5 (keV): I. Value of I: 86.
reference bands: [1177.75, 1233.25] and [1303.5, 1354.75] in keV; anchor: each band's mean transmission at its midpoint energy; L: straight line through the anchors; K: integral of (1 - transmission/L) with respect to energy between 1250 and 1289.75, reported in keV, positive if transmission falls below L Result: 2.9 keV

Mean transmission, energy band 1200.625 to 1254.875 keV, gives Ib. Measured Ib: 85.9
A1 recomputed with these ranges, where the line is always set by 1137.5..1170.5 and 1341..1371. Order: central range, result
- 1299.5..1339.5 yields 1.7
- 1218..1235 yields 2.0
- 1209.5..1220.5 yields 1.2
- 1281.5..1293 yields 0.1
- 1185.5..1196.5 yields 1.5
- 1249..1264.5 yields 4.6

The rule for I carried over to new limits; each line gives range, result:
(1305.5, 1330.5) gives 85.7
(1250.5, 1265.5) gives 63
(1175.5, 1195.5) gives 86.8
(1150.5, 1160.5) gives 111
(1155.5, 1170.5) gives 99.4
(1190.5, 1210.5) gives 87.5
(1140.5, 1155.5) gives 109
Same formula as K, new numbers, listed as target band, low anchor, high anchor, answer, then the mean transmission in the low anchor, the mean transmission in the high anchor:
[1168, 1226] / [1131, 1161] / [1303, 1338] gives 5.3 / 101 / 84.7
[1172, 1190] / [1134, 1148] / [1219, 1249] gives 0.7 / 94.7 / 85.8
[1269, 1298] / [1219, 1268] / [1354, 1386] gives -4.1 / 78.9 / 81.9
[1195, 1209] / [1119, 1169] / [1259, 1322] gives 0.5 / 96.3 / 84.3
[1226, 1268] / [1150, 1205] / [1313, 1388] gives 5.8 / 94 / 84.2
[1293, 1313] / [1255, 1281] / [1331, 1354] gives -1.2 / 75.9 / 87.3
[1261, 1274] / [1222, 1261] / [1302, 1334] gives 0.8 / 80.7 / 84.3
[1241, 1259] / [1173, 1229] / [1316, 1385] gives 1.3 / 86.8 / 83.9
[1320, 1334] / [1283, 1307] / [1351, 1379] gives 0.1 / 87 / 81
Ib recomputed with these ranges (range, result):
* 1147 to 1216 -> 93.5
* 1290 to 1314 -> 87.2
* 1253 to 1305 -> 81.6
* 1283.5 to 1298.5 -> 90.3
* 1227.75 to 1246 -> 85.9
